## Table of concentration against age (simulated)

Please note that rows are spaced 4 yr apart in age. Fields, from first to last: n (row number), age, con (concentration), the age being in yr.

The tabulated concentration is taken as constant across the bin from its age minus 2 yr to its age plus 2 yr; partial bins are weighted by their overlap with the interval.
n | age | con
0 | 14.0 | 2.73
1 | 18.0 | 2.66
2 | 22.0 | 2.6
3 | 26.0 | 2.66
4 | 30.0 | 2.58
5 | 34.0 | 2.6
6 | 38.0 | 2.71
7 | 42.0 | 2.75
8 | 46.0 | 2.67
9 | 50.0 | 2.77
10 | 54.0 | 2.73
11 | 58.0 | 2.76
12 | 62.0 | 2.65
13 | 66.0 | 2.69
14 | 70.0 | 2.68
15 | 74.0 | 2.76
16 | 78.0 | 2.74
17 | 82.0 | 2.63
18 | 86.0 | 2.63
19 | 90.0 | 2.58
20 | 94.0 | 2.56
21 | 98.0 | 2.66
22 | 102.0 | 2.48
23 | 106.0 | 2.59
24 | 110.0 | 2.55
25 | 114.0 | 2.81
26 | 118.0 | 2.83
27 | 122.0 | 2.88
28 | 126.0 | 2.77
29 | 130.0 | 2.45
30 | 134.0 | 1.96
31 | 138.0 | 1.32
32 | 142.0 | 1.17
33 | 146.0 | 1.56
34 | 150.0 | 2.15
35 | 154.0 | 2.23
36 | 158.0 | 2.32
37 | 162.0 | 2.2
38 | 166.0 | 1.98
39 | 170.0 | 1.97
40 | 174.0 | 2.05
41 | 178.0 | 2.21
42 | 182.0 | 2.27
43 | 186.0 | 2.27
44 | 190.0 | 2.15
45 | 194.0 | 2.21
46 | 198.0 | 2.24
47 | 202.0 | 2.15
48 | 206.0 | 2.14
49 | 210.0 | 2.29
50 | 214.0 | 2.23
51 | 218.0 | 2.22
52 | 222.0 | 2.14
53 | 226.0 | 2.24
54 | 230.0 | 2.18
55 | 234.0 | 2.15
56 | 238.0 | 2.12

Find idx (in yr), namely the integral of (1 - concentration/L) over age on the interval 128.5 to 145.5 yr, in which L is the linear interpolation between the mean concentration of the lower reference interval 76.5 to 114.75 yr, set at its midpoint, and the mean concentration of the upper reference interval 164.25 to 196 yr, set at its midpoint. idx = 4.98 yr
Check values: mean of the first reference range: 2.62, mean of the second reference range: 2.14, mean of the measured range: 1.69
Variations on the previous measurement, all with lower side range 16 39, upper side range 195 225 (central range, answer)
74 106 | -1.7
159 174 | 1.5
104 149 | 2.7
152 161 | 0.2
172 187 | 0.5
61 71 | -0.5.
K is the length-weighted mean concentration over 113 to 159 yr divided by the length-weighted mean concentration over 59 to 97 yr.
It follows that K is 0.82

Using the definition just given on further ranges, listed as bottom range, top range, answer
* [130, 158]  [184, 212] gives 1.21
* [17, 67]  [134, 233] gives 0.78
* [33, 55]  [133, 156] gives 0.64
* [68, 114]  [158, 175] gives 0.79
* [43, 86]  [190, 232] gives 0.81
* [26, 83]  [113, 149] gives 0.81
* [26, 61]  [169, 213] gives 0.81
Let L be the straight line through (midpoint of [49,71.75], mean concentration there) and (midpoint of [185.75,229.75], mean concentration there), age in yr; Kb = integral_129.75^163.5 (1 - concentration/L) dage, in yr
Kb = 7.2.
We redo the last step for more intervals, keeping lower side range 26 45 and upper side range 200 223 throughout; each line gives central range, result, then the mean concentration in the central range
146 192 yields 3.4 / 2.14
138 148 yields 4.3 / 1.36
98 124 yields -2.4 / 2.69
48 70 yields -1.0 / 2.72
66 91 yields -1.3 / 2.68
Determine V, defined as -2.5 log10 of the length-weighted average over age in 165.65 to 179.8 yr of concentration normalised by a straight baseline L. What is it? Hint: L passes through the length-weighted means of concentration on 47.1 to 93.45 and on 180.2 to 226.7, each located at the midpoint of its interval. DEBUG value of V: 0.13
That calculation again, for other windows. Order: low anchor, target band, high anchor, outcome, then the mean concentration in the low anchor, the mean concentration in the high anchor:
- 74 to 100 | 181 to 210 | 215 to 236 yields 0.04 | 2.64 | 2.19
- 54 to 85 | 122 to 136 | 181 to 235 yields 0.01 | 2.7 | 2.21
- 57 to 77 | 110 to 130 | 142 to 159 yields -0.23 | 2.71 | 1.94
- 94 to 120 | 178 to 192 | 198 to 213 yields 0.03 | 2.65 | 2.2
